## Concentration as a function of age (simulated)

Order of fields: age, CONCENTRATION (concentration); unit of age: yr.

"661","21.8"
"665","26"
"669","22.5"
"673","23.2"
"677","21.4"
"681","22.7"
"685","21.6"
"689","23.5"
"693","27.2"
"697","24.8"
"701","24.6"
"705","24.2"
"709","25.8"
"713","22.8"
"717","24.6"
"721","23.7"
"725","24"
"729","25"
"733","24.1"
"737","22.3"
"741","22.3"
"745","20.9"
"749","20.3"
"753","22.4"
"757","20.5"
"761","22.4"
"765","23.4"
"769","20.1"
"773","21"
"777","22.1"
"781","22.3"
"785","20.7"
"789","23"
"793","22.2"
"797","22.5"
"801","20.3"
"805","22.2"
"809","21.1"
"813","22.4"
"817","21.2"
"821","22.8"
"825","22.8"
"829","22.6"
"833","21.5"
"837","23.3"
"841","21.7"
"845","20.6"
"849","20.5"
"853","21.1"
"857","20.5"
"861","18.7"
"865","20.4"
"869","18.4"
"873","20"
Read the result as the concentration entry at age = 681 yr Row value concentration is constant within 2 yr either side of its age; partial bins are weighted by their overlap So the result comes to 22.7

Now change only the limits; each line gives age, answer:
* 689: 23.5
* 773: 21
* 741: 22.3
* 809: 21.1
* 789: 23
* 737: 22.3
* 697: 24.8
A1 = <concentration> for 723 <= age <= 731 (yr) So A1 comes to 24.5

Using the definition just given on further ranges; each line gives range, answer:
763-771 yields 21.8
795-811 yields 21.5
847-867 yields 20.2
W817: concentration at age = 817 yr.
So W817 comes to 21.2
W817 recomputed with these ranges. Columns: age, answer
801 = 20.3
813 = 22.4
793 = 22.2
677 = 21.4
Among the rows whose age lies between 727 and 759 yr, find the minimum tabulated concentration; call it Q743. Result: 20.3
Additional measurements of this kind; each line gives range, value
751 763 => 20.5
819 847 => 20.6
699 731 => 22.8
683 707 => 21.6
